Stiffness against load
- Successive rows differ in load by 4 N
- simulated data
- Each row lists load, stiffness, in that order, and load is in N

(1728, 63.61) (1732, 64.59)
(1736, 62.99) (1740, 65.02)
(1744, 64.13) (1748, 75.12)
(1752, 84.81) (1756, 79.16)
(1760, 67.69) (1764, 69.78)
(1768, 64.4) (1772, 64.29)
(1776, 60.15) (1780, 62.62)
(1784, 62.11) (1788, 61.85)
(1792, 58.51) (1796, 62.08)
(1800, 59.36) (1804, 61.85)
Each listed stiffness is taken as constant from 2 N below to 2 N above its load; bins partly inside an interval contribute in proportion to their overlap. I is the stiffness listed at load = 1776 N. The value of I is 60.15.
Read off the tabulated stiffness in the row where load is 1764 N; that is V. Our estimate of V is 69.78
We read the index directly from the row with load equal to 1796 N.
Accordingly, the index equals 62.08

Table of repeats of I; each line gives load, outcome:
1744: 64.13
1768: 64.4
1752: 84.81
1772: 64.29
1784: 62.11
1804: 61.85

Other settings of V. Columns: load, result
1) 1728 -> 63.61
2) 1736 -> 62.99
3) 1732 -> 64.59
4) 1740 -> 65.02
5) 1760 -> 67.69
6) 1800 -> 59.36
